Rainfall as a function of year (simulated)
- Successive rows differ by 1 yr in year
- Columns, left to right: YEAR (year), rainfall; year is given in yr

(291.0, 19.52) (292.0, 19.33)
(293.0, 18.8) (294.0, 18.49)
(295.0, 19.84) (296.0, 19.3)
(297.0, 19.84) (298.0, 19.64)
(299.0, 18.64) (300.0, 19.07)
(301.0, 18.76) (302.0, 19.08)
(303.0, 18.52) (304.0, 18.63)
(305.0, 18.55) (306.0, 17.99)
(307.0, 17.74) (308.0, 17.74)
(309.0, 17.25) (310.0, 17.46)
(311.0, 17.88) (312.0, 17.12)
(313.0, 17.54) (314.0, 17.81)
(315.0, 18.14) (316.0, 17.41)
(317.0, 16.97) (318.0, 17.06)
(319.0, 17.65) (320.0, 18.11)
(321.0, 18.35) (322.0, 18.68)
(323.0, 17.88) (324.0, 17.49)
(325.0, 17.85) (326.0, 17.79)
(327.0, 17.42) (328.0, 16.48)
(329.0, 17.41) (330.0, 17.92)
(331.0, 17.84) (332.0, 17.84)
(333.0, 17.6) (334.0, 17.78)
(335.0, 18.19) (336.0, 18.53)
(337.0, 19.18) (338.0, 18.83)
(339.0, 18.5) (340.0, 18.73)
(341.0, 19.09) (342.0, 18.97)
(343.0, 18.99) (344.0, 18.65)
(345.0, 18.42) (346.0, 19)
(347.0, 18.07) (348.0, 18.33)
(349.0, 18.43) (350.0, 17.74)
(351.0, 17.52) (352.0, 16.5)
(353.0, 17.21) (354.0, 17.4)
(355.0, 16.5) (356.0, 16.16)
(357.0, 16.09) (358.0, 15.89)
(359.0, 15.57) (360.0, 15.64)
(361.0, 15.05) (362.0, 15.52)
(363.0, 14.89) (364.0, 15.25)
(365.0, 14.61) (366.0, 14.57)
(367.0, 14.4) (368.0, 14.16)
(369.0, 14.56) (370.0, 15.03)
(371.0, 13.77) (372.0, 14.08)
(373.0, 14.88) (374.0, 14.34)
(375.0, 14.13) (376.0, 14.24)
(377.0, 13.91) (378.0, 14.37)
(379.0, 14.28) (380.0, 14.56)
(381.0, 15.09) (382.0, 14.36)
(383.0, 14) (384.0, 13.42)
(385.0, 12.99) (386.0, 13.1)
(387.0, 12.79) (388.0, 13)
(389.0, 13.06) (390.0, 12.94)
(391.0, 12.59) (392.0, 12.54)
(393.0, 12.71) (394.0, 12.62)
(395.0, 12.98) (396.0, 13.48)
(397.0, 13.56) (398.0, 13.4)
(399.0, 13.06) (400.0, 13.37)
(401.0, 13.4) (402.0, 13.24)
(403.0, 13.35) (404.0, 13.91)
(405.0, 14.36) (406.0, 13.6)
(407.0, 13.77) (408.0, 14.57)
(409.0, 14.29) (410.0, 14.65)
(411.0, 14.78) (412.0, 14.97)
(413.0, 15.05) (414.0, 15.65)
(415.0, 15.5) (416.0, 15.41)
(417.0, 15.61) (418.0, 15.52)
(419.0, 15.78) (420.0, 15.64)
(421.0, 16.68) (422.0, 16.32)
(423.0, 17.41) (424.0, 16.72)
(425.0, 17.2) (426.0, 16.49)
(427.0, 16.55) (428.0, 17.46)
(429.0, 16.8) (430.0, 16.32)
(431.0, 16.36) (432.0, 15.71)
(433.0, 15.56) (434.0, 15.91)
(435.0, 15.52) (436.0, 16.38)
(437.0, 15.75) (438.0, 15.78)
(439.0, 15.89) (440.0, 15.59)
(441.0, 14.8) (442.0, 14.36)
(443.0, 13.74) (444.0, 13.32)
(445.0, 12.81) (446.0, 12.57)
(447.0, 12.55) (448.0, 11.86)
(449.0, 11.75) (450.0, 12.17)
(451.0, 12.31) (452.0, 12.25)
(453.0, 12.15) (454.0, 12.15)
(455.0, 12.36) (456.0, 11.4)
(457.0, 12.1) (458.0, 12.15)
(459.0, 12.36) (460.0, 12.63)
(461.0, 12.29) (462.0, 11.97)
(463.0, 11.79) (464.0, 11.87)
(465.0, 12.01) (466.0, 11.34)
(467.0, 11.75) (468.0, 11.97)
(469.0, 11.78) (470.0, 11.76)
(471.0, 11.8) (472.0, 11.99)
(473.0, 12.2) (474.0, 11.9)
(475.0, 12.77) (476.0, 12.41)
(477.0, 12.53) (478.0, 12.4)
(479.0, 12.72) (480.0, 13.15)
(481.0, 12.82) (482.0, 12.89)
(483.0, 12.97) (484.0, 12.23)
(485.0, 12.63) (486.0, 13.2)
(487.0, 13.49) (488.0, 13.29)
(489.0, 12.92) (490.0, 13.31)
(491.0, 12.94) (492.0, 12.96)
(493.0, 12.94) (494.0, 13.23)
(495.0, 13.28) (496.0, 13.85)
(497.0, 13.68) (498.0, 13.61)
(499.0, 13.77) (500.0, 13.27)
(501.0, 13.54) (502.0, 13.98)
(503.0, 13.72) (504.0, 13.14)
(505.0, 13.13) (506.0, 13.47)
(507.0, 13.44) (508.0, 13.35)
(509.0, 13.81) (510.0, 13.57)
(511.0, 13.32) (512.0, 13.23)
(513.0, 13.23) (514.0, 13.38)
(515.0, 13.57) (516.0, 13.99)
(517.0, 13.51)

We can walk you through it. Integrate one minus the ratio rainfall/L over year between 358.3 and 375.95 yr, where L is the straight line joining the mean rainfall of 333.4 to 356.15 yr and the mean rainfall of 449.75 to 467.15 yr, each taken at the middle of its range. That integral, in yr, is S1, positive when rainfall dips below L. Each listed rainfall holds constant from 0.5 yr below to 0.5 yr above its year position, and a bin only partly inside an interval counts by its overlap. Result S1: 2.31 yr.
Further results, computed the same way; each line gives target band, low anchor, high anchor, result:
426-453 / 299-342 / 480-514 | 0.4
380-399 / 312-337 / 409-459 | 3.2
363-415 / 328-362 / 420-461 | 7.1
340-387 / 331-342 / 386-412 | 1.7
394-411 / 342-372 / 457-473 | 0.9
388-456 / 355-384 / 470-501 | -2.4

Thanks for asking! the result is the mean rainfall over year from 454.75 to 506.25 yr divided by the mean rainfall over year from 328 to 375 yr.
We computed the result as 0.76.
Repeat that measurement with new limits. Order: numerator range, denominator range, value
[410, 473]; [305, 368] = 0.81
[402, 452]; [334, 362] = 0.85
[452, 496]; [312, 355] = 0.69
